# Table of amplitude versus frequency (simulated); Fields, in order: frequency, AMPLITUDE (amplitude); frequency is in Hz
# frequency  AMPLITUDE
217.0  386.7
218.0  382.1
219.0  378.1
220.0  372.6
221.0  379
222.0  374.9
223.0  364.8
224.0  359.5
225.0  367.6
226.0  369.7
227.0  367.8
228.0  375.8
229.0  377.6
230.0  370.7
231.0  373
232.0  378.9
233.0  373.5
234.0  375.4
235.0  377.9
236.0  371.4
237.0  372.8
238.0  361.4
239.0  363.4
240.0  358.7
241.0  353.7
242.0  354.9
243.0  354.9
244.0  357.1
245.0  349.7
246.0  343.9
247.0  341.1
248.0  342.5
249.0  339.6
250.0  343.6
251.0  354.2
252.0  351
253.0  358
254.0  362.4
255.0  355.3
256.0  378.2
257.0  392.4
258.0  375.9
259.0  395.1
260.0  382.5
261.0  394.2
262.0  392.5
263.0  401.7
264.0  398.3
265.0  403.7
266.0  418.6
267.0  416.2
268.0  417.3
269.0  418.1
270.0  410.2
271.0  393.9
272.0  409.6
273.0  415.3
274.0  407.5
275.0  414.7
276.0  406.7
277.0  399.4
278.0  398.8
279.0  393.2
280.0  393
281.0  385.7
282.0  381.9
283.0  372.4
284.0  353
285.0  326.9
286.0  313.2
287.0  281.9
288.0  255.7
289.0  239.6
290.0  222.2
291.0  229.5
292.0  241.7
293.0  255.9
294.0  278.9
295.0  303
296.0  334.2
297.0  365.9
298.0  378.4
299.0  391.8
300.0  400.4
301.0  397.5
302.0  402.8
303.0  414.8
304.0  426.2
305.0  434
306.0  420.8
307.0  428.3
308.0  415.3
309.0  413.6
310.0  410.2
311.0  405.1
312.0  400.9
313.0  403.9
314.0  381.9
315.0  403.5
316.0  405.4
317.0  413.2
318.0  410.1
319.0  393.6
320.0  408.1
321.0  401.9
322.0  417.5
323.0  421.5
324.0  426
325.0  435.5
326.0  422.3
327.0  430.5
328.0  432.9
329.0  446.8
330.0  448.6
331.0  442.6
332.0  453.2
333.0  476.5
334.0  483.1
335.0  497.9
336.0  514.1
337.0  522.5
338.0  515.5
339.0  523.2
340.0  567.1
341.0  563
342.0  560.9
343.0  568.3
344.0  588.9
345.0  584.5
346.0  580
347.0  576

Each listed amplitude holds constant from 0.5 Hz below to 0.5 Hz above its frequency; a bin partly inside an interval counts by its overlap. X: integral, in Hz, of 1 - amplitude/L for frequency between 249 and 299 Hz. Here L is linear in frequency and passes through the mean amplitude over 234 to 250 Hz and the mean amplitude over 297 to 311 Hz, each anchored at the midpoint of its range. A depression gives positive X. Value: 2.8 Hz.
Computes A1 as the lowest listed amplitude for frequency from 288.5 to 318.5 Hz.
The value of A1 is 222.2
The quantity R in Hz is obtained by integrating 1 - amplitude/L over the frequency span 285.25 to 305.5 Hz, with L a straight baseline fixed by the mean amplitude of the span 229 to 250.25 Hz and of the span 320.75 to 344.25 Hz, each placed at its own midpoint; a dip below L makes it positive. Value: 4.9 Hz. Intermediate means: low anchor 361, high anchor 481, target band 328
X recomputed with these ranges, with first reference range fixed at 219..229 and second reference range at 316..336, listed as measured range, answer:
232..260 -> 1.7 Hz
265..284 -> 0.1 Hz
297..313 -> 0.6 Hz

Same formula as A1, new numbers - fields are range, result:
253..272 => 355.3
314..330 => 381.9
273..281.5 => 385.7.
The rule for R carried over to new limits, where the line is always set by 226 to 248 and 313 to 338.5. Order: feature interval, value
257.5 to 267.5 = -0.31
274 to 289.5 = 1.75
